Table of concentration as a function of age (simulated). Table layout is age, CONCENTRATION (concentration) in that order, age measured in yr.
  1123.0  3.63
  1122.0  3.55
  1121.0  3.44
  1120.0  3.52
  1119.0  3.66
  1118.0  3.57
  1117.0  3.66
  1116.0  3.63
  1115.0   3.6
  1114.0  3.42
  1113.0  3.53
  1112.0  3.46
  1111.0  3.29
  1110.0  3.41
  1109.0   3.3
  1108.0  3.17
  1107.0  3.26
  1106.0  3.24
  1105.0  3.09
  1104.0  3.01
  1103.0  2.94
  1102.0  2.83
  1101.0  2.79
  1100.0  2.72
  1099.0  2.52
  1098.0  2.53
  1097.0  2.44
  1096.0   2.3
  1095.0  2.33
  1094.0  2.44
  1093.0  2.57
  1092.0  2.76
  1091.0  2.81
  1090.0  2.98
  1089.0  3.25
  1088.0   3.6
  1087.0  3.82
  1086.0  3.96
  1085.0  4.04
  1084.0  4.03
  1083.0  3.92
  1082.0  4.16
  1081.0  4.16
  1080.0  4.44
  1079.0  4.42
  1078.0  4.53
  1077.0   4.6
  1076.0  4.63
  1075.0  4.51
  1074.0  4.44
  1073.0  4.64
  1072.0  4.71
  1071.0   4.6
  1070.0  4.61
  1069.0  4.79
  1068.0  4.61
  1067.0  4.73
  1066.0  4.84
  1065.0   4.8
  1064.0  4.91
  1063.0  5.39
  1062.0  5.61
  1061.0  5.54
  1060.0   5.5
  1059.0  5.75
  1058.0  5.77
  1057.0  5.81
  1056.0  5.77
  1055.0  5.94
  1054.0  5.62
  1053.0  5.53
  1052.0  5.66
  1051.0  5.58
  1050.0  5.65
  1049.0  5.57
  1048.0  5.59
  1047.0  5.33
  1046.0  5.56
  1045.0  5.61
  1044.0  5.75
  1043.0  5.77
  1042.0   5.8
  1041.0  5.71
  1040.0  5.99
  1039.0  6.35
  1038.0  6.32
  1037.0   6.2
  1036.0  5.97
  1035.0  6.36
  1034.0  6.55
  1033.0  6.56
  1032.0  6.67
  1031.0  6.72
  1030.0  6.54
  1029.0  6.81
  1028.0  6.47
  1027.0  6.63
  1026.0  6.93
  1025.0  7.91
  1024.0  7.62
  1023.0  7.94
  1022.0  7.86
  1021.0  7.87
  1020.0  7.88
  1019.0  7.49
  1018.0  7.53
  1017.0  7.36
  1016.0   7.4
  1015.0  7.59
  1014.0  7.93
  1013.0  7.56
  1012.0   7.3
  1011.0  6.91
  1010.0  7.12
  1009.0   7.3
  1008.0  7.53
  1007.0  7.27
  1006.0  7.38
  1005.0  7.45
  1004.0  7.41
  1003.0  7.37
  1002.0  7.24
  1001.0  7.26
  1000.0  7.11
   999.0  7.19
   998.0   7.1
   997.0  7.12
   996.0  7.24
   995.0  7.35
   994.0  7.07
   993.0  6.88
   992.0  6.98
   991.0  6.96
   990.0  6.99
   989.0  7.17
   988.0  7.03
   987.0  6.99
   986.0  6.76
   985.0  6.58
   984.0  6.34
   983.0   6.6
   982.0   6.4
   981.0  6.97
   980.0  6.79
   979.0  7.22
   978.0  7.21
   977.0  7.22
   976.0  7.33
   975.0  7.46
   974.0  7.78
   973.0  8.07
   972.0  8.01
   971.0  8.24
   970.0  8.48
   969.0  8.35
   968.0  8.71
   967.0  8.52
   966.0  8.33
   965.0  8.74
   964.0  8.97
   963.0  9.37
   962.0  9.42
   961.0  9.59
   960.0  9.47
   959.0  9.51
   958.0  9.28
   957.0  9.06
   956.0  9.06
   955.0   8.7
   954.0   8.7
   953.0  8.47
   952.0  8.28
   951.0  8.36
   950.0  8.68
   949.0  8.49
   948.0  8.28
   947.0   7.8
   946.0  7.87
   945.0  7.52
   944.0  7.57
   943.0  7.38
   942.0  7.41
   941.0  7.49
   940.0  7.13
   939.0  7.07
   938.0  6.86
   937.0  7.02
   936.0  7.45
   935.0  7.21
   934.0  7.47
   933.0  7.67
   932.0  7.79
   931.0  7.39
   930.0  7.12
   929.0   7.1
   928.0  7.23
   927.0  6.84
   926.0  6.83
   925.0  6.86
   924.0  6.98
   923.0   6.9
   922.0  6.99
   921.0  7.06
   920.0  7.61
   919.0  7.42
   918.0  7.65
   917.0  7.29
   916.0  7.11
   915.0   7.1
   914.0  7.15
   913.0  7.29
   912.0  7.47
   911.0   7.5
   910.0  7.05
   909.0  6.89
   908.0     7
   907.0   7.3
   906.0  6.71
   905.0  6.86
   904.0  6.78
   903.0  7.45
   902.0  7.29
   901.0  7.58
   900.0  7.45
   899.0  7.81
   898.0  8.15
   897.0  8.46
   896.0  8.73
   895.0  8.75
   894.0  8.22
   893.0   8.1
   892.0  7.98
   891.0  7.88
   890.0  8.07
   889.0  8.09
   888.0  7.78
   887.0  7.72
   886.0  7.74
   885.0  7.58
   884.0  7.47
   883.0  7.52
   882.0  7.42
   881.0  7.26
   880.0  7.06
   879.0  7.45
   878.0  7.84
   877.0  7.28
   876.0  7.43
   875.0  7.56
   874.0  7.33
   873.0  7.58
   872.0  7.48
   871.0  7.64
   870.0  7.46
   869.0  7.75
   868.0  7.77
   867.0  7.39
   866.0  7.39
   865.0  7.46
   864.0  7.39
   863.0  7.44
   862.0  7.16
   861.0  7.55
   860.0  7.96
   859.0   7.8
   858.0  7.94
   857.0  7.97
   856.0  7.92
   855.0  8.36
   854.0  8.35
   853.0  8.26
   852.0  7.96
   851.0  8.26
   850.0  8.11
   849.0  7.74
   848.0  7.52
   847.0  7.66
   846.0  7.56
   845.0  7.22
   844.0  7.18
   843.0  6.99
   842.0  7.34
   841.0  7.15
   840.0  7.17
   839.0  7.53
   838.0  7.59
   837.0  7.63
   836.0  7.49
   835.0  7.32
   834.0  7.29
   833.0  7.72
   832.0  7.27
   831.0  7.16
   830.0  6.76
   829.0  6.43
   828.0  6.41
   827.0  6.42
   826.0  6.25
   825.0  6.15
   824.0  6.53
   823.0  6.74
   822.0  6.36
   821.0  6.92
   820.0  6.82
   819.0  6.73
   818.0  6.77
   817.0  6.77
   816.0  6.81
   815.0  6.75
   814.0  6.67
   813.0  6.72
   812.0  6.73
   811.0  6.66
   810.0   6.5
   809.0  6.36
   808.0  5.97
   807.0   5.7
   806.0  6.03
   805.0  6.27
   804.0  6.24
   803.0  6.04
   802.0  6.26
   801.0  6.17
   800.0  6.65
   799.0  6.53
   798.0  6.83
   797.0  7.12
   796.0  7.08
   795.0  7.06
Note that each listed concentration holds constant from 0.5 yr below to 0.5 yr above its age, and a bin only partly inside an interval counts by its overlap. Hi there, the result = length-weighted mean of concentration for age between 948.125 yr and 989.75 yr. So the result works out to 8.06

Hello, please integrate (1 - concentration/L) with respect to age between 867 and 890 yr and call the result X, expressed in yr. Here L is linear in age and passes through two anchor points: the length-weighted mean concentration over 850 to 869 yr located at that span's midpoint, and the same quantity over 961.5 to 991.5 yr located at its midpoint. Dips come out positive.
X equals 0.6 yr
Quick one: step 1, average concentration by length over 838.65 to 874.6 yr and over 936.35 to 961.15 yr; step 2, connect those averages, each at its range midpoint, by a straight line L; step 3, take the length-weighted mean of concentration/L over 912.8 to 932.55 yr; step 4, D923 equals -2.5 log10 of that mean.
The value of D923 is 0.12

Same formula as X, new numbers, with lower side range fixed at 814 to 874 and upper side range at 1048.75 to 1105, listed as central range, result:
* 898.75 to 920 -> -2.60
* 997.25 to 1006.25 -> -3.50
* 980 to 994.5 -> -3.77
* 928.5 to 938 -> -1.84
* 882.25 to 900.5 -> -3.46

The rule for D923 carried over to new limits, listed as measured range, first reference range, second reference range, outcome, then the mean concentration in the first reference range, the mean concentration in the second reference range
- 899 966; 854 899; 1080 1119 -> -0.18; 7.74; 3.25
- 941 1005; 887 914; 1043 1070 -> -0.18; 7.63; 5.42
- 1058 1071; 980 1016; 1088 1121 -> -0.11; 7.13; 3.08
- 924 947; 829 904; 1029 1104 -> -0.10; 7.64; 4.74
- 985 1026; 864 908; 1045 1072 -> -0.21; 7.62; 5.34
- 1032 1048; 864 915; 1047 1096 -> -0.18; 7.56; 4.57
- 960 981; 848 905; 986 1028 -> -0.11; 7.73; 7.31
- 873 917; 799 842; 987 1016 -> -0.09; 6.72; 7.24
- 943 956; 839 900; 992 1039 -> -0.12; 7.71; 7.15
